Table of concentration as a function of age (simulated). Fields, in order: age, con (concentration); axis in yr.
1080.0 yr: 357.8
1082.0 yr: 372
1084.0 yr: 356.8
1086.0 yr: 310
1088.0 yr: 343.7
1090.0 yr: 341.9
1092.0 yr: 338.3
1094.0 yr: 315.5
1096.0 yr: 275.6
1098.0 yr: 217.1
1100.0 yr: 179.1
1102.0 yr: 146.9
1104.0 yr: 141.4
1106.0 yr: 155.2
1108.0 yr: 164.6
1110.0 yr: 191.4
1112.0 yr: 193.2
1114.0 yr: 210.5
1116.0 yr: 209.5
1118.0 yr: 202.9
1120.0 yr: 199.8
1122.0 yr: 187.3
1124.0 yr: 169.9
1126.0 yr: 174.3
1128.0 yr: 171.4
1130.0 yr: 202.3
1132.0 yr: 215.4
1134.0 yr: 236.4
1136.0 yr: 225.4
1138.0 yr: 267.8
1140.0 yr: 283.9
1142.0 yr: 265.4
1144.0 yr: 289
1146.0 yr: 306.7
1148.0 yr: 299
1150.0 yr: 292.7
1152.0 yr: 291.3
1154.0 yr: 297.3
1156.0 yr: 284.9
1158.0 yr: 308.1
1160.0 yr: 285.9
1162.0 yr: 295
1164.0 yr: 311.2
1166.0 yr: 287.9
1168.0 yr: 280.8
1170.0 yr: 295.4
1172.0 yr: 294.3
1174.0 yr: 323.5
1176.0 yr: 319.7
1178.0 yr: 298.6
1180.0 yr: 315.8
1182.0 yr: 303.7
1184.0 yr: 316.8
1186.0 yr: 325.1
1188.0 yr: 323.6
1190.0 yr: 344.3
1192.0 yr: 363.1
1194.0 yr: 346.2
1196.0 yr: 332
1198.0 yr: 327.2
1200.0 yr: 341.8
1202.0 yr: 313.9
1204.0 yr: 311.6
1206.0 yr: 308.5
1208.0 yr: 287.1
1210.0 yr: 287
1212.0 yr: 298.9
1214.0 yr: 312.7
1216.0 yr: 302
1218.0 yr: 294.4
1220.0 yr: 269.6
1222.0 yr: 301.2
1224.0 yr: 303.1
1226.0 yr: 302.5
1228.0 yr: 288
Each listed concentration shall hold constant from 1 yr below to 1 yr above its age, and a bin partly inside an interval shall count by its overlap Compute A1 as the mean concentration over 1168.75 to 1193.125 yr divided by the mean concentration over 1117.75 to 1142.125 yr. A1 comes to 1.49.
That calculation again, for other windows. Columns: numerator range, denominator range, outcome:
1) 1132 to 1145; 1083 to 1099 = 0.83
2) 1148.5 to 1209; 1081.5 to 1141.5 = 1.34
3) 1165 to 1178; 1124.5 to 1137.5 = 1.46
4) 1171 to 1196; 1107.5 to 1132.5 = 1.69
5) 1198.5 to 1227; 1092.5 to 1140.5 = 1.47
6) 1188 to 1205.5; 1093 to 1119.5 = 1.67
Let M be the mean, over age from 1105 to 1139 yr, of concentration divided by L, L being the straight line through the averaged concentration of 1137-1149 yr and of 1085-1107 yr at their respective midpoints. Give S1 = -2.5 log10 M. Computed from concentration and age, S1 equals 0.34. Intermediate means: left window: 251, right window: 285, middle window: 199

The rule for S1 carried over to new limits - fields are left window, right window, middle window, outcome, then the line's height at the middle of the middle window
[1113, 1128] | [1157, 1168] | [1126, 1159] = -0.061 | 247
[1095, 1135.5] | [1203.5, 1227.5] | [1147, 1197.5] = -0.223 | 252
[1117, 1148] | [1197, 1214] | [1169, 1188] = -0.115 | 280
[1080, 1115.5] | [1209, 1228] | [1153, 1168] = -0.074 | 275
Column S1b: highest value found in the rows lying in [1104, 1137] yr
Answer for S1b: 236.4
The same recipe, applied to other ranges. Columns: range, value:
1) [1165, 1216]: 363.1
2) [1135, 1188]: 325.1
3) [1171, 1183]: 323.5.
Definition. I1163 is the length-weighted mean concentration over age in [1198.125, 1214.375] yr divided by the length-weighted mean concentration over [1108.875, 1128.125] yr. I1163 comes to 1.61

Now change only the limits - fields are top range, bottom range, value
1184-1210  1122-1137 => 1.64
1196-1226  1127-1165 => 1.13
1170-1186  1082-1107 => 1.17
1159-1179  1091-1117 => 1.42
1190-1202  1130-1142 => 1.39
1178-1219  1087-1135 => 1.47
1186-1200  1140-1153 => 1.17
